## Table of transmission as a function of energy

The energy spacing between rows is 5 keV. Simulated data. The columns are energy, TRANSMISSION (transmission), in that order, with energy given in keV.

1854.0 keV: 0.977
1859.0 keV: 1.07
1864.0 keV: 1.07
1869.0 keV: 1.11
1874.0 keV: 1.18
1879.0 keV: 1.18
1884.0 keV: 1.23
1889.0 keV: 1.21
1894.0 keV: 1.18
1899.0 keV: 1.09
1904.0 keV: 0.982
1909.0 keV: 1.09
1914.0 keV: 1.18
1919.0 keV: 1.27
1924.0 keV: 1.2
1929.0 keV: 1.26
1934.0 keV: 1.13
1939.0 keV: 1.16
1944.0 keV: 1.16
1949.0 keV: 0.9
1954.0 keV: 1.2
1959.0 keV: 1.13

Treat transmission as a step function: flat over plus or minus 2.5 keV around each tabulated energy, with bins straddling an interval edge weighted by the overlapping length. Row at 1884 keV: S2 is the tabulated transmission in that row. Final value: 1.23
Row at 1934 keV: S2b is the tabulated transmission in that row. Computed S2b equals 1.13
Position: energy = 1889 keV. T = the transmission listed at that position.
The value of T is 1.21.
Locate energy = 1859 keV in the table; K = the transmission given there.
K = 1.07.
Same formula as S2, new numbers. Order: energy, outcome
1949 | 0.9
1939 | 1.16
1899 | 1.09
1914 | 1.18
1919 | 1.27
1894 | 1.18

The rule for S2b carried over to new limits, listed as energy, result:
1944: 1.16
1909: 1.09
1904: 0.982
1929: 1.26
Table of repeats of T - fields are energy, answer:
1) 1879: 1.18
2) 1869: 1.11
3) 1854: 0.977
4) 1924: 1.2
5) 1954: 1.2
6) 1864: 1.07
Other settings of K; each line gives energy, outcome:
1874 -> 1.18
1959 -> 1.13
